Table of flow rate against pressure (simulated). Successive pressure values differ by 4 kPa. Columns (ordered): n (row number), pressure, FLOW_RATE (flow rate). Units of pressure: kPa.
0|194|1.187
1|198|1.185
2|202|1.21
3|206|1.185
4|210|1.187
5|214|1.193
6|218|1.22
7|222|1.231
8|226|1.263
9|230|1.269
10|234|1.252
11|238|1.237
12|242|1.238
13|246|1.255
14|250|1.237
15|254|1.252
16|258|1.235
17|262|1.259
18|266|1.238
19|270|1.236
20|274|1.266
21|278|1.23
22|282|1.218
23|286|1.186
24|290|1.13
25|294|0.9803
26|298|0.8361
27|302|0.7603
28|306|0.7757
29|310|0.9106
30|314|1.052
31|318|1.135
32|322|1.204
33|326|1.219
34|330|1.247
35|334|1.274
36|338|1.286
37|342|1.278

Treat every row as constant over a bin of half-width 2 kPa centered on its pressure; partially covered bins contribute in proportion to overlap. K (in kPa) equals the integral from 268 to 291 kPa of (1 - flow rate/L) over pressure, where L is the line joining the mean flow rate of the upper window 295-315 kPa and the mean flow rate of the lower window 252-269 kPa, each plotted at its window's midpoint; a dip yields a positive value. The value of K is -2.9 kPa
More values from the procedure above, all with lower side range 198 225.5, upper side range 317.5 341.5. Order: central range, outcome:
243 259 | -0.4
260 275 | -0.3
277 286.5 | 0.1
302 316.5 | 3.9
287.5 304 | 3.9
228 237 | -0.3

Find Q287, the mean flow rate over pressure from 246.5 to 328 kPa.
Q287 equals 1.12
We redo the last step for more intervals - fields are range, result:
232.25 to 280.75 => 1.24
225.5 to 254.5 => 1.25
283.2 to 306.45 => 0.965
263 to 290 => 1.22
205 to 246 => 1.23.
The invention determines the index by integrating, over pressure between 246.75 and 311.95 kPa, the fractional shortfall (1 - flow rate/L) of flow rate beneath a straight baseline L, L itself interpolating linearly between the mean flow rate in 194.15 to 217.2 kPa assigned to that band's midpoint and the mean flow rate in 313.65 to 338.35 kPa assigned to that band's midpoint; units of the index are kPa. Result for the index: 4.8 kPa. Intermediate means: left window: 1.19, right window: 1.21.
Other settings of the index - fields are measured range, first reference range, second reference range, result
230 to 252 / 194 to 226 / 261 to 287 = -0.5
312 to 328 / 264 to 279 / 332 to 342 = 1.5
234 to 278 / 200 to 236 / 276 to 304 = -4.5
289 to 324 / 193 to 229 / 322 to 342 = 7.7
